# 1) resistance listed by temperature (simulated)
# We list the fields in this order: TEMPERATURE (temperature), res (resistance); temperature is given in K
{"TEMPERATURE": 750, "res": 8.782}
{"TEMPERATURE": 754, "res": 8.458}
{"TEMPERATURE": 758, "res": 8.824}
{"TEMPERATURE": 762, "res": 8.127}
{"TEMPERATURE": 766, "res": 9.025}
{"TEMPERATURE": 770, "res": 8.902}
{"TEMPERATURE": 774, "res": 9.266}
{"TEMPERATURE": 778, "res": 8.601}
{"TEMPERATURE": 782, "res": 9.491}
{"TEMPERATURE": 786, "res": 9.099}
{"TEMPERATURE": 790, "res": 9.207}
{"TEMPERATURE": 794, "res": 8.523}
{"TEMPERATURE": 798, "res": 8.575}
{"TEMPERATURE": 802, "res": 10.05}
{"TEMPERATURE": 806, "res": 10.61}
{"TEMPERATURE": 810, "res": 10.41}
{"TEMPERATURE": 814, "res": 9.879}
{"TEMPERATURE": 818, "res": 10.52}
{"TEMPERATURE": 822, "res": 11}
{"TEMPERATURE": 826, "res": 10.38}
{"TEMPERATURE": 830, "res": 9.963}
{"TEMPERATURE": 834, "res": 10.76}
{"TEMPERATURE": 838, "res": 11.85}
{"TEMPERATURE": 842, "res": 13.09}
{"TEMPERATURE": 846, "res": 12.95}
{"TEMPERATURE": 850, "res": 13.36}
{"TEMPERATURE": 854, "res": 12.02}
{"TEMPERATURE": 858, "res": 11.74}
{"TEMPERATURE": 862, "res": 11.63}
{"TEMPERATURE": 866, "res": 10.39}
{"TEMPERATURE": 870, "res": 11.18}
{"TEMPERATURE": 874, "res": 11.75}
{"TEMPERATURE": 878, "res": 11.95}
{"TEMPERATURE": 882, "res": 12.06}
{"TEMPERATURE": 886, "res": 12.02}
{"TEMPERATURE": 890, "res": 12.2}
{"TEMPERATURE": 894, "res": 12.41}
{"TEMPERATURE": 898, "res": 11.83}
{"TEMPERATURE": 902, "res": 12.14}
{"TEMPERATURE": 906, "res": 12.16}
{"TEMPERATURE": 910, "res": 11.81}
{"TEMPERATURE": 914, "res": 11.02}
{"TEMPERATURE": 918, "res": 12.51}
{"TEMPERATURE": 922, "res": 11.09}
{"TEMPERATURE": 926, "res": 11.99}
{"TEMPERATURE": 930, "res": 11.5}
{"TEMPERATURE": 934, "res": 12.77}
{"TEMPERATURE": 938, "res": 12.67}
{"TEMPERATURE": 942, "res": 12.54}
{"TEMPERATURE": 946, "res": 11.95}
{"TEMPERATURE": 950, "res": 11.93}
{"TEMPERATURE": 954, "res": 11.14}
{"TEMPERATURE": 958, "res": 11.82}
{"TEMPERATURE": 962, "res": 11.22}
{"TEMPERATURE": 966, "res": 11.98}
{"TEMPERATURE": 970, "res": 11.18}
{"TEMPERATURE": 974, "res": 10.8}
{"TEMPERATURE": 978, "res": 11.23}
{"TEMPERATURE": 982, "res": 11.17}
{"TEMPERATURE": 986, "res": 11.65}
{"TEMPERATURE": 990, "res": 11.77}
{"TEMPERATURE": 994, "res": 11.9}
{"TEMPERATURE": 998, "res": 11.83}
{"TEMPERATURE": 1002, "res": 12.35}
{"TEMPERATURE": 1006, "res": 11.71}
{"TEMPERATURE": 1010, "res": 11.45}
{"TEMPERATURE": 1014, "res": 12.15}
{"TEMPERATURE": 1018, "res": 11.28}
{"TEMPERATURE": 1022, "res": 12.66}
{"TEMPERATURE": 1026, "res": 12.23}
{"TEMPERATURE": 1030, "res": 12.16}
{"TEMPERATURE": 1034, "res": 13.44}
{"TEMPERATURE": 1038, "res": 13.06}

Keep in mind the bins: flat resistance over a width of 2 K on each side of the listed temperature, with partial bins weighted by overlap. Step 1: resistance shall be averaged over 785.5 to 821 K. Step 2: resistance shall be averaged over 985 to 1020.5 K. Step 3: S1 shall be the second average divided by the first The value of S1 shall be 1.22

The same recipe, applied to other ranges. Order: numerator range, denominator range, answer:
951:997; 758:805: 1.27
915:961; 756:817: 1.29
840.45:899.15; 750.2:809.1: 1.33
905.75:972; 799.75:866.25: 1.05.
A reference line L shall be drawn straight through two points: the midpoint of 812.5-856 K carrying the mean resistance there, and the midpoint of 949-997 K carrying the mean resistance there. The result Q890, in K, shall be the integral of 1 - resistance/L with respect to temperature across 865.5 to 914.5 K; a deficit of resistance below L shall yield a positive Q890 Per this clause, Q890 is -1.6 K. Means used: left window 11.5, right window 11.5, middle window 11.8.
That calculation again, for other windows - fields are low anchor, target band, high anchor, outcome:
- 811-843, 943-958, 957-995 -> -0.5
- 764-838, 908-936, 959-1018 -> -2.2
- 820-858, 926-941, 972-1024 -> -0.8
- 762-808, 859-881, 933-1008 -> -2.3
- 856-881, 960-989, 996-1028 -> 1.2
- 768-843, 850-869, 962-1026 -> -2.1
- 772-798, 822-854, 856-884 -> -3.4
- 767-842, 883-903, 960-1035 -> -2.5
